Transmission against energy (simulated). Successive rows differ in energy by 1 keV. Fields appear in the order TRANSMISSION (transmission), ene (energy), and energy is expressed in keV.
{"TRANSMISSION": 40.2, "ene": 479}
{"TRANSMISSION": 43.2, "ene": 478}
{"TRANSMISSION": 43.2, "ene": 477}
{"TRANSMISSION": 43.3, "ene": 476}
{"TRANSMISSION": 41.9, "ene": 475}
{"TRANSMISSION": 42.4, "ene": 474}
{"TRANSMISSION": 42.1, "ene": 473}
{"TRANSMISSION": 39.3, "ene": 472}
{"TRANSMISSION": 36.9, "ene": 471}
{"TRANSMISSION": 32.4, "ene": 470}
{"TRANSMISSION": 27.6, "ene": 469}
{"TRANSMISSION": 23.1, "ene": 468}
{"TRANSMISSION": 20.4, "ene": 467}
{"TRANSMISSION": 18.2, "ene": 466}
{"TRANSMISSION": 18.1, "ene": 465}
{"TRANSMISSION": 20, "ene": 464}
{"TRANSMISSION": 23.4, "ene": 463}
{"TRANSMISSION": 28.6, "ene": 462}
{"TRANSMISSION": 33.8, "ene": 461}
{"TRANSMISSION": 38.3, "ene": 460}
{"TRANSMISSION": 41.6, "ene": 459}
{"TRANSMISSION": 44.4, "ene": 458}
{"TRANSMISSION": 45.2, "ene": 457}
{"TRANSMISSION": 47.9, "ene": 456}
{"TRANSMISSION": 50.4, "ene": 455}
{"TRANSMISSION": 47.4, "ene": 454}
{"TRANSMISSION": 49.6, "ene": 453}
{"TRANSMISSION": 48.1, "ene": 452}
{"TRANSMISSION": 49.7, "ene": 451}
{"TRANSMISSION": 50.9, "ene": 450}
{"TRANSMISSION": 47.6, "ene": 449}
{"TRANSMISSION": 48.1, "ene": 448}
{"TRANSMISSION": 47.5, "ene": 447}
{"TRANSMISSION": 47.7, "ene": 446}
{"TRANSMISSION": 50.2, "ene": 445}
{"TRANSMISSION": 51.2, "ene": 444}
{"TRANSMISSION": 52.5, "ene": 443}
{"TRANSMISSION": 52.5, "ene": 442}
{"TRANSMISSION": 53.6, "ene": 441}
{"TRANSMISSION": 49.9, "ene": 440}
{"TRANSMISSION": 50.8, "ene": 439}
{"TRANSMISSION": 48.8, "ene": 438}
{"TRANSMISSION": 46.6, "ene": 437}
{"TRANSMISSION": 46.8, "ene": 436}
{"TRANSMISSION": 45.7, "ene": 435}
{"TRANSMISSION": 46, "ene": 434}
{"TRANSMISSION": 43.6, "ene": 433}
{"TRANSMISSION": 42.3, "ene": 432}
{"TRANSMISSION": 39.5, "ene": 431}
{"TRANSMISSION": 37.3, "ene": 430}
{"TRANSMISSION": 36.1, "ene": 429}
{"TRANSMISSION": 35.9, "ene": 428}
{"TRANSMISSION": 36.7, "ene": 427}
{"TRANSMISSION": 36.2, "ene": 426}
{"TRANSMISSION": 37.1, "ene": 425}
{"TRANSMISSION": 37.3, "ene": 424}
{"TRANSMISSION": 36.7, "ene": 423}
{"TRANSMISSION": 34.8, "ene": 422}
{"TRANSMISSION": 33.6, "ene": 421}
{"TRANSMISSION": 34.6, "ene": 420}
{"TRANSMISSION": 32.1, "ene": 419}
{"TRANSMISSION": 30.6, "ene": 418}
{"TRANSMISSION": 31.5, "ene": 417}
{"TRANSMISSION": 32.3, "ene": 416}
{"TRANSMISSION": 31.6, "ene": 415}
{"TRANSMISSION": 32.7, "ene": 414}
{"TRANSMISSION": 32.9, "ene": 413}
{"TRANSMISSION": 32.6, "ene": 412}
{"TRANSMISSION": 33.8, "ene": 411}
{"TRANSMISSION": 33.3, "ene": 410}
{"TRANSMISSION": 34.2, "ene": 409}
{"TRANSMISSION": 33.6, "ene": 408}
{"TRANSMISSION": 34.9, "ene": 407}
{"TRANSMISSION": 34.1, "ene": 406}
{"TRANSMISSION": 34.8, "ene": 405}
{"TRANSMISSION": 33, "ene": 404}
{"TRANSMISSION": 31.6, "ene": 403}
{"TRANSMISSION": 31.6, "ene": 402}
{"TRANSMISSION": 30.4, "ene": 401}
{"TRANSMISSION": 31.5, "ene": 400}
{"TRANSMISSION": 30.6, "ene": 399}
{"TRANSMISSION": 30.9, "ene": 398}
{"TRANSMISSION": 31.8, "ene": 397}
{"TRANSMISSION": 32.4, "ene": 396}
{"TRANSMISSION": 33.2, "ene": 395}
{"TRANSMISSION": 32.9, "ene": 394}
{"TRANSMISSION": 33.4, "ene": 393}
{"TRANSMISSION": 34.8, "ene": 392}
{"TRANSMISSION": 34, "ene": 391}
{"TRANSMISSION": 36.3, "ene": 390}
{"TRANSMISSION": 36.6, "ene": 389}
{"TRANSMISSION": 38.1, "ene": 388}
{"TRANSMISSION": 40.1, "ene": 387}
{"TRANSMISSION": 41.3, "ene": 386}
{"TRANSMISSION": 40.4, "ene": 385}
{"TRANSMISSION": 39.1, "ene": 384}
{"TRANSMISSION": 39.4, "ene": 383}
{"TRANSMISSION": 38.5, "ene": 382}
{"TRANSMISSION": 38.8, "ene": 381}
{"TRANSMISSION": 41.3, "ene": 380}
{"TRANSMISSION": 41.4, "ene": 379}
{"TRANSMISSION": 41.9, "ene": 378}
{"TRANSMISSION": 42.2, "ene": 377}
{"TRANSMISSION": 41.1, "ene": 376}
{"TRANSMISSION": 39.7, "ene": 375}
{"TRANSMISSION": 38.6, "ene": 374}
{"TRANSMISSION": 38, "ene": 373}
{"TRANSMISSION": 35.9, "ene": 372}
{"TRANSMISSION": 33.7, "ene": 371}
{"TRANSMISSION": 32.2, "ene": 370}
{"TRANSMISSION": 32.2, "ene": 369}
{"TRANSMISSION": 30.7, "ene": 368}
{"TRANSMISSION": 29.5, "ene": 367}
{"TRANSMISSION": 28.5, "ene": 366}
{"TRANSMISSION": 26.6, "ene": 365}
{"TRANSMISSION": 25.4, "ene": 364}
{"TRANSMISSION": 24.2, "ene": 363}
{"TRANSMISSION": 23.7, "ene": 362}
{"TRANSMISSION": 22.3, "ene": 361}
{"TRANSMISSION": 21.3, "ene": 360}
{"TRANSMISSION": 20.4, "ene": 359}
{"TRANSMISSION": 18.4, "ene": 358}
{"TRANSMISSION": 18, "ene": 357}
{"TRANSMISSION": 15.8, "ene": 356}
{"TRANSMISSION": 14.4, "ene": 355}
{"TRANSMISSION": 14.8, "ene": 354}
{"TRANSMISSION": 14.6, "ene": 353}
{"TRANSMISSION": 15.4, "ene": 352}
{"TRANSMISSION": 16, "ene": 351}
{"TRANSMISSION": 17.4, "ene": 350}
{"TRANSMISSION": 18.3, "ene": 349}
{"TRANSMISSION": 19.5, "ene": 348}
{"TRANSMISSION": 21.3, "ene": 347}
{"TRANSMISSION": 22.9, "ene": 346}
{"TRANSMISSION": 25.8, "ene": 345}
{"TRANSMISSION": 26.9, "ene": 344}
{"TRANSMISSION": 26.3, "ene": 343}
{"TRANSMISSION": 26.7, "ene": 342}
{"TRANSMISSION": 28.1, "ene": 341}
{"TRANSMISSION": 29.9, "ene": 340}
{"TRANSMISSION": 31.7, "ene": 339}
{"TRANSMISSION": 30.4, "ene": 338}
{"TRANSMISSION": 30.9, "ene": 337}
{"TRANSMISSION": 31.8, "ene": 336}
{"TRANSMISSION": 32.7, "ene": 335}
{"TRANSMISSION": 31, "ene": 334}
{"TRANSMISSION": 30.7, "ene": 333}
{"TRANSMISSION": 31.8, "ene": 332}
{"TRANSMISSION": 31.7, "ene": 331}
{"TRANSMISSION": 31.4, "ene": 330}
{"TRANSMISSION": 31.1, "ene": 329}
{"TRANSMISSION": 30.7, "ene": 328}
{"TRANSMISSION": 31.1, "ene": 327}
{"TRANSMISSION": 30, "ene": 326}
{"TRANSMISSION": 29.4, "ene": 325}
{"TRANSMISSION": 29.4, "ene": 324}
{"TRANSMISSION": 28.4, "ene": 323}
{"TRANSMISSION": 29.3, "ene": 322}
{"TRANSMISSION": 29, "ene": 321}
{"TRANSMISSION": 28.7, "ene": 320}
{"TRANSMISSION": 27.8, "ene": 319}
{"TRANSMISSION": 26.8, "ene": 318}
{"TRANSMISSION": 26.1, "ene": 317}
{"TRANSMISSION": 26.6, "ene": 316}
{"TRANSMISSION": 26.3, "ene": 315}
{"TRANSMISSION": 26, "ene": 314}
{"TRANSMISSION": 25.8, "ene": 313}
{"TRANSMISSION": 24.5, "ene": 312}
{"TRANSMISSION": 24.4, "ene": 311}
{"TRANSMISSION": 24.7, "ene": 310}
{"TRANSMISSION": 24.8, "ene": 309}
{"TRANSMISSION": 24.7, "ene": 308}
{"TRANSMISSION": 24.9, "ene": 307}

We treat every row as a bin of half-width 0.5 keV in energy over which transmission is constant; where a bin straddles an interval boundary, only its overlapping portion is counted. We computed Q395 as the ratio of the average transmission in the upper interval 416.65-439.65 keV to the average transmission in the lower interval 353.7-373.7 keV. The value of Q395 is 1.5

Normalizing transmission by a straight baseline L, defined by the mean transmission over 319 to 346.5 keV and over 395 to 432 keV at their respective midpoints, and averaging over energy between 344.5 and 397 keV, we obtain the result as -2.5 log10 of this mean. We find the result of 0.07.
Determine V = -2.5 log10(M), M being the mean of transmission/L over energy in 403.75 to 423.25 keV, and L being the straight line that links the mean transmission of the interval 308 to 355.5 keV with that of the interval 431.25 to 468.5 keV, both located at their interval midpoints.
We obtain 0.125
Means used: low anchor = 26.2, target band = 33.3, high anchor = 42.4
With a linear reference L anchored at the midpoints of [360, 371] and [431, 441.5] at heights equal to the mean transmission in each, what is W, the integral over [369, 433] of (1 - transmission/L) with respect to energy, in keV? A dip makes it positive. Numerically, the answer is 1.5 keV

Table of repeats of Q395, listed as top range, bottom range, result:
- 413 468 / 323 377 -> 1.48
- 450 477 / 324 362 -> 1.49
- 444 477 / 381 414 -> 1.13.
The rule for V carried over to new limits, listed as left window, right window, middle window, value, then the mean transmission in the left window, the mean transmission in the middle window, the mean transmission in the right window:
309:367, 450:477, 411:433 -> -0.06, 25.5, 35.1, 37.1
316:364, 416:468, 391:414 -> 0.06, 25.4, 32.9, 40.5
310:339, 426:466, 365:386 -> -0.06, 29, 37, 43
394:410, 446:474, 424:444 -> -0.23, 32.6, 44.1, 38.1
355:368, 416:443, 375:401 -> -0.24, 22.8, 36.8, 40.7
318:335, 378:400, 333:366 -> 0.35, 30.1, 23.4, 36.5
